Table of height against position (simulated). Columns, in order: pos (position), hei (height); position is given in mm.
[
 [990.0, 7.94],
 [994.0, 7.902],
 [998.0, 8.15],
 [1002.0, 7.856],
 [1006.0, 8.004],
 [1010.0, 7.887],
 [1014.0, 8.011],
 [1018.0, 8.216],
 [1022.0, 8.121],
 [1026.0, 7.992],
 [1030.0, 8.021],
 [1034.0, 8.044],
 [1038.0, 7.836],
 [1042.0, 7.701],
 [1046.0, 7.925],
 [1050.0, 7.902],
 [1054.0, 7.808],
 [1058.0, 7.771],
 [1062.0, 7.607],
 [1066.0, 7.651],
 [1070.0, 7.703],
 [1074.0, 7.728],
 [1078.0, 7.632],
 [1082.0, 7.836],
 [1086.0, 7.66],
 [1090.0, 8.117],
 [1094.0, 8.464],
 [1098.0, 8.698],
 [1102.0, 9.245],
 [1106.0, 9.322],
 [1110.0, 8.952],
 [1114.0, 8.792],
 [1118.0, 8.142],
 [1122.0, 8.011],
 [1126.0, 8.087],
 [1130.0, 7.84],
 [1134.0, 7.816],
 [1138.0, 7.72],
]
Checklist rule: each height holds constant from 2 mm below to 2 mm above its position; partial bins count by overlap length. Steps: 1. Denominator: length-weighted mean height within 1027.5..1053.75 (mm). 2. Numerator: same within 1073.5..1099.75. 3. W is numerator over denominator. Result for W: 1.02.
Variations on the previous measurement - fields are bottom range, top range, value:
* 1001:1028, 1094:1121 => 1.10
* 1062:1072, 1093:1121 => 1.15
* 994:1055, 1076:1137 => 1.04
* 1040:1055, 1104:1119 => 1.13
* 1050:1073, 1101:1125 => 1.13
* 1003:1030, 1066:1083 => 0.96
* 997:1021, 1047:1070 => 0.97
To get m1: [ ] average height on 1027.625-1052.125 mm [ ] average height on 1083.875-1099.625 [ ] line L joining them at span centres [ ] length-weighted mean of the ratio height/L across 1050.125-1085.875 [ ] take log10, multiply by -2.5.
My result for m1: 0.05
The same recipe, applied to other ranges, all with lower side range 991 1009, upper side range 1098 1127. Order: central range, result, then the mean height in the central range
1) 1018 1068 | 0.05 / 7.88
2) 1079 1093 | 0.08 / 7.9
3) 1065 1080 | 0.10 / 7.68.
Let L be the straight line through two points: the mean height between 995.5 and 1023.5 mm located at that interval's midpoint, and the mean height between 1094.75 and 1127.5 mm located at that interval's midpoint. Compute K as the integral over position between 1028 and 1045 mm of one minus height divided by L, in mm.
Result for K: 0.6 mm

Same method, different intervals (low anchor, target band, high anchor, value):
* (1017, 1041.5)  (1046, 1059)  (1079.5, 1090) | 0.1 mm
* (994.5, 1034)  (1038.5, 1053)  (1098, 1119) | 0.8 mm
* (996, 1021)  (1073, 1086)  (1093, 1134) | 1.0 mm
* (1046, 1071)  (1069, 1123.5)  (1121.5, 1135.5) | -3.2 mm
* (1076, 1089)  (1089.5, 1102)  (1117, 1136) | -1.3 mm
